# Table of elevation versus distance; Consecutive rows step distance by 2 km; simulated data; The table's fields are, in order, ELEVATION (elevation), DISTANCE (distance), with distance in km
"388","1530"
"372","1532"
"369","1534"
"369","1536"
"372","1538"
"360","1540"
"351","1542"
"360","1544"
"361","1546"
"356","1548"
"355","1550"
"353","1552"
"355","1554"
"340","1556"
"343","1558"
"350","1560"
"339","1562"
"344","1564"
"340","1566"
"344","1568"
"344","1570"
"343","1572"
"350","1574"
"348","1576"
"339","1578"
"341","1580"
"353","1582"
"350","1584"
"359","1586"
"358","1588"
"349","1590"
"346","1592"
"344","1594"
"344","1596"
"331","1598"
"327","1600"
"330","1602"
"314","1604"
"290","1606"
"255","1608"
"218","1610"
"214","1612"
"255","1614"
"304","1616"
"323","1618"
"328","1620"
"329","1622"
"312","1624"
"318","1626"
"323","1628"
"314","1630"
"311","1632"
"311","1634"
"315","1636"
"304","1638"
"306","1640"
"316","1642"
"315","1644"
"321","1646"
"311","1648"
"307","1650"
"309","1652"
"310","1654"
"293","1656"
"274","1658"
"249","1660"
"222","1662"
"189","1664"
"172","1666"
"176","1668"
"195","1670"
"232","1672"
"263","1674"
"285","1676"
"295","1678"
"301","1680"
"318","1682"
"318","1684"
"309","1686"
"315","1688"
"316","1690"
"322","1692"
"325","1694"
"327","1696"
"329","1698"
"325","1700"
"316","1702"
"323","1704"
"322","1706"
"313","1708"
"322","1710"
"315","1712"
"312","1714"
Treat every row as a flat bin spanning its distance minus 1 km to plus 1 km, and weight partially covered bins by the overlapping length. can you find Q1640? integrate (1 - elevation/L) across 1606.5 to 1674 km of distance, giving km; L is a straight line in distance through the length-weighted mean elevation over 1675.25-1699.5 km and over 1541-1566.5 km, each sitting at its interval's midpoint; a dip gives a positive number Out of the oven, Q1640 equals 9.8 km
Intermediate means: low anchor 350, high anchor 314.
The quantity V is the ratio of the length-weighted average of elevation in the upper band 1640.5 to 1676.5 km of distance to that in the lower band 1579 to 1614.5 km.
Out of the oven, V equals 0.83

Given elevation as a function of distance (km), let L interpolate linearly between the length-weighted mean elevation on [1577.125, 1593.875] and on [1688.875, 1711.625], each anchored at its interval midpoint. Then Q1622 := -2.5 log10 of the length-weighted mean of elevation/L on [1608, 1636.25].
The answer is 0.15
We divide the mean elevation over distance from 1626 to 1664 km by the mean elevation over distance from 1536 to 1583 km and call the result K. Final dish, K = 0.9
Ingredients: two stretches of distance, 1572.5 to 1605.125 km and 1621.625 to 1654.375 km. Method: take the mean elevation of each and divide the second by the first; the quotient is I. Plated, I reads 0.92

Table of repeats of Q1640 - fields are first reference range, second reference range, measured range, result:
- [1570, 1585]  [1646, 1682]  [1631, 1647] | -1.50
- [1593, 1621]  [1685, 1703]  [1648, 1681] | 5.97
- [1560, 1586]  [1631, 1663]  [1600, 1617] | 2.49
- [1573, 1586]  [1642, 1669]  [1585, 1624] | 1.23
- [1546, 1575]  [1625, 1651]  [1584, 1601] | -0.60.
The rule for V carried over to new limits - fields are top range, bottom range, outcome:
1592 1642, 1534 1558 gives 0.86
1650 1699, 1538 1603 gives 0.80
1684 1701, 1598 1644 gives 1.06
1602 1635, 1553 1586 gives 0.86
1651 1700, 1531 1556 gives 0.77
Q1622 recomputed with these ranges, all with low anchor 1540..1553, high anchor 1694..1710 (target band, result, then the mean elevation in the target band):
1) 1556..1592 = 0.01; 346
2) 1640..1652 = 0.07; 313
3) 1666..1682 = 0.30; 249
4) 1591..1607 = 0.05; 328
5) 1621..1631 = 0.07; 319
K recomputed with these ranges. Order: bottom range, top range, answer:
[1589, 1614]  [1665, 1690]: 0.88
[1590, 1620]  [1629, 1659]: 1.02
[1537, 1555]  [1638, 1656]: 0.87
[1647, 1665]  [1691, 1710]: 1.18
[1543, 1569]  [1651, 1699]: 0.79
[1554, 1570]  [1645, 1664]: 0.82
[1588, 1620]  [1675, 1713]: 1.03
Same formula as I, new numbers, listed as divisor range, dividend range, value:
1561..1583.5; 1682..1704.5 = 0.93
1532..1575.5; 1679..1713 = 0.90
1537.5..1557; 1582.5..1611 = 0.91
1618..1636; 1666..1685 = 0.82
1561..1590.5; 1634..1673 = 0.78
